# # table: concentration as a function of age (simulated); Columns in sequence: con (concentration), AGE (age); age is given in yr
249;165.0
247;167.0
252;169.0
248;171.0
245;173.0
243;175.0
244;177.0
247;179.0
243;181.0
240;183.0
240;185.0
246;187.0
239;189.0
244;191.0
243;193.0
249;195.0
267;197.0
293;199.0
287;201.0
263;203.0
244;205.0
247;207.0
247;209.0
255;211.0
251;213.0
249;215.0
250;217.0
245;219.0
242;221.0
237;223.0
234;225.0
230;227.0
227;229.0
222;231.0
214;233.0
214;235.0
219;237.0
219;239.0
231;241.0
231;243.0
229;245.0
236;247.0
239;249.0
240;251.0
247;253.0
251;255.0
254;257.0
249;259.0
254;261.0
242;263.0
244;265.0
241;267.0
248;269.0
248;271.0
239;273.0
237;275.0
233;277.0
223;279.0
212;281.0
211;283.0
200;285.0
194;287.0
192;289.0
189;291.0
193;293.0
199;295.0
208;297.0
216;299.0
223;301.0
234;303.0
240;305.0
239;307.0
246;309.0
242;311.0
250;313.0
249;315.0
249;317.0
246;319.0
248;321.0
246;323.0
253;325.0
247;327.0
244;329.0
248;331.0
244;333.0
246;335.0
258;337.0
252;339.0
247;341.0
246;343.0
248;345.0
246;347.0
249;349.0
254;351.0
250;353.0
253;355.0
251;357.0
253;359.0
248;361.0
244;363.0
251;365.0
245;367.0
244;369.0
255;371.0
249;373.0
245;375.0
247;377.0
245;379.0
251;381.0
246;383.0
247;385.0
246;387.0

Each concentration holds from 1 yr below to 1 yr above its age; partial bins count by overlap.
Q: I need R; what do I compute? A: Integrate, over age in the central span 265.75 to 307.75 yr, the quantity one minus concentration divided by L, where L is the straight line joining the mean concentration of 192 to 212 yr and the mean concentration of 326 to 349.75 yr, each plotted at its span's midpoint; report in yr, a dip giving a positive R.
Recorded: 5.4 yr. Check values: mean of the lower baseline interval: 260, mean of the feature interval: 220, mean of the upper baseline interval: 248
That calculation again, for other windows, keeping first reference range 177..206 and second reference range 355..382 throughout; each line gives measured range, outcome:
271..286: 1.6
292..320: 2.1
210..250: 2.9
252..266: 0.1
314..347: 0.2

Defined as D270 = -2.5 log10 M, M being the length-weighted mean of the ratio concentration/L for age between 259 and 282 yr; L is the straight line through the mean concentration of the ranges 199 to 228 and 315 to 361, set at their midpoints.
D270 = 0.05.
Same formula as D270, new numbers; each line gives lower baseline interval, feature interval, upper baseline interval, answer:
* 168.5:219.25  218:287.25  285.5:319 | 0.01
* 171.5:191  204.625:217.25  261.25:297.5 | -0.06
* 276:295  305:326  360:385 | -0.13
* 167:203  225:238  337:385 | 0.13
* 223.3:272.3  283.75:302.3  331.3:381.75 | 0.19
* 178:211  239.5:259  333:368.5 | 0.05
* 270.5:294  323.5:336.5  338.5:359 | -0.04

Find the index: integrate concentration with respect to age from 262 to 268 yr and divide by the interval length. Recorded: 242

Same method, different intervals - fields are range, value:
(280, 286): 208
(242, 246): 230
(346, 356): 250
